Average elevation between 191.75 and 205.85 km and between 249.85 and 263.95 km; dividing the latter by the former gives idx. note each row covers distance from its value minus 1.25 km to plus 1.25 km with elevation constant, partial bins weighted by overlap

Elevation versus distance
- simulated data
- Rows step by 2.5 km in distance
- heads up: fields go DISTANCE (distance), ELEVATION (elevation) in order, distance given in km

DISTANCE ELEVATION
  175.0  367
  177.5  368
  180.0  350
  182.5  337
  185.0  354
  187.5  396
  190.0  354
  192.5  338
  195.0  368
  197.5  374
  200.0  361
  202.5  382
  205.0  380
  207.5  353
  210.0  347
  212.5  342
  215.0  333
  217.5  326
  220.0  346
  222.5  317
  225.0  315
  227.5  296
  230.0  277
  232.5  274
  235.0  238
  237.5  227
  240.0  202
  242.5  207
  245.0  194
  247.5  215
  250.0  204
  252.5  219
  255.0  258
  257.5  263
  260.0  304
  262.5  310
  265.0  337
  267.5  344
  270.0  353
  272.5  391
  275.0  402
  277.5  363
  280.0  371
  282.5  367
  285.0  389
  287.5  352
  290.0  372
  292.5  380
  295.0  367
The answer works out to 0.7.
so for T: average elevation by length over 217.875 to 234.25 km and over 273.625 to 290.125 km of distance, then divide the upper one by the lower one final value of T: 1.2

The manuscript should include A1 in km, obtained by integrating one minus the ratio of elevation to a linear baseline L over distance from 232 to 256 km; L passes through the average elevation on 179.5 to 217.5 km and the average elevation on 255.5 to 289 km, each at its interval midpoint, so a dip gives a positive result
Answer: 8.8 km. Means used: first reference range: 357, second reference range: 348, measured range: 222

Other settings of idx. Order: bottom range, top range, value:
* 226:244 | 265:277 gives 1.50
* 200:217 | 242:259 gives 0.63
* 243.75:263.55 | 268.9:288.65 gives 1.52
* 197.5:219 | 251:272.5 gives 0.85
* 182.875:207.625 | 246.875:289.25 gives 0.88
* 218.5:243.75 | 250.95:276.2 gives 1.17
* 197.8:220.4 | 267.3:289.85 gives 1.05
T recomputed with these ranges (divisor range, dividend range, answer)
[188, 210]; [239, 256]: 0.59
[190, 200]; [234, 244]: 0.60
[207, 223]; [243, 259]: 0.67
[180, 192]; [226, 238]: 0.74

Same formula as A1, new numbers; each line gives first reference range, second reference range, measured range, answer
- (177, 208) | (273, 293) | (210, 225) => 1.38 km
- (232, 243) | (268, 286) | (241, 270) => 3.41 km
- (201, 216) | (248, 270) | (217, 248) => 5.68 km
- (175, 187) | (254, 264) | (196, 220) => -1.65 km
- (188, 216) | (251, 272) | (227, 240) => 2.92 km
